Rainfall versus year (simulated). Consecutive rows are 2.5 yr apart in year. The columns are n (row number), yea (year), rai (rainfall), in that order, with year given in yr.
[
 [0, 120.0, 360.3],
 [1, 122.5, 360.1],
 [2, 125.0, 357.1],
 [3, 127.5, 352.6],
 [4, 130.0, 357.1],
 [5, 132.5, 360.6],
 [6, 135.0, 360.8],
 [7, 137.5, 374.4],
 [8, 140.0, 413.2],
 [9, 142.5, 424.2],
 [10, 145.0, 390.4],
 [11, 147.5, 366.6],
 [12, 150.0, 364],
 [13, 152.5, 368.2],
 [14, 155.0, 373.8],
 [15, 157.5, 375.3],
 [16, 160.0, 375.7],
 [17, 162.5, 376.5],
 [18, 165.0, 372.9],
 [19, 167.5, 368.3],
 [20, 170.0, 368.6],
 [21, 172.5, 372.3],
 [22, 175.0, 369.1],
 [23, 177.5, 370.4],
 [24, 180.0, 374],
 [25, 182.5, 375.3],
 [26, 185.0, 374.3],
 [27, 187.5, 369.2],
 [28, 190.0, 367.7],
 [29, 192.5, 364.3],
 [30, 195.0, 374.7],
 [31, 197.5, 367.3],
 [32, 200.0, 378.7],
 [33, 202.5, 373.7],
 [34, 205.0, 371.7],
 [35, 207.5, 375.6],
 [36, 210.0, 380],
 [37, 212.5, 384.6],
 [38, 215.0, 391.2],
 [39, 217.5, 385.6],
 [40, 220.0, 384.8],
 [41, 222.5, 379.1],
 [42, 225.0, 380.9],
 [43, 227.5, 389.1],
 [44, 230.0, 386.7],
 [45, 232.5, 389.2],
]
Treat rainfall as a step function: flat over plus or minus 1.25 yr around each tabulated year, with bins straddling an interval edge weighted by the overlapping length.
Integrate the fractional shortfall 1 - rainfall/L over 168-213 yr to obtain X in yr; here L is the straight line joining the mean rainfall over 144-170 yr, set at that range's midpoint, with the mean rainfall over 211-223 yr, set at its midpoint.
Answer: 0.9 yr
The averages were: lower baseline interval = 373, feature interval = 373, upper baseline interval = 385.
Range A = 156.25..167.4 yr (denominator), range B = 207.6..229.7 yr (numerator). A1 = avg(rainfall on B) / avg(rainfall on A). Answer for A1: 1.03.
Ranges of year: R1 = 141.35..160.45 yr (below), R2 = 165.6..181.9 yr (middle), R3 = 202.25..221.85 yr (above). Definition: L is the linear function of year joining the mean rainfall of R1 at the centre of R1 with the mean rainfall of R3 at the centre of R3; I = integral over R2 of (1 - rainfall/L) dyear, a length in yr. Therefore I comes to 0.4 yr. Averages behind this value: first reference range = 380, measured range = 371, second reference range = 381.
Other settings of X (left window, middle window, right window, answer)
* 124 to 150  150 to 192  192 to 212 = 0.3 yr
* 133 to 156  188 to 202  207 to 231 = 0.5 yr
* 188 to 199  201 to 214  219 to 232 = -0.1 yr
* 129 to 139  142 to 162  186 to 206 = -0.6 yr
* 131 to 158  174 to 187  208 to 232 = 0.3 yr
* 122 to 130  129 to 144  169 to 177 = -1.0 yr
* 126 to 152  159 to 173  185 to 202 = 0.0 yr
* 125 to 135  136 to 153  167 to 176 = -1.2 yr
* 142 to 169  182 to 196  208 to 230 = 0.4 yr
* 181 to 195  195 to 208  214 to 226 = 0.1 yr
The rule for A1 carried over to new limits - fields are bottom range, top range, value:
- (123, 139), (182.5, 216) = 1.04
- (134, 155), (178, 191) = 0.97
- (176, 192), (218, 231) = 1.03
